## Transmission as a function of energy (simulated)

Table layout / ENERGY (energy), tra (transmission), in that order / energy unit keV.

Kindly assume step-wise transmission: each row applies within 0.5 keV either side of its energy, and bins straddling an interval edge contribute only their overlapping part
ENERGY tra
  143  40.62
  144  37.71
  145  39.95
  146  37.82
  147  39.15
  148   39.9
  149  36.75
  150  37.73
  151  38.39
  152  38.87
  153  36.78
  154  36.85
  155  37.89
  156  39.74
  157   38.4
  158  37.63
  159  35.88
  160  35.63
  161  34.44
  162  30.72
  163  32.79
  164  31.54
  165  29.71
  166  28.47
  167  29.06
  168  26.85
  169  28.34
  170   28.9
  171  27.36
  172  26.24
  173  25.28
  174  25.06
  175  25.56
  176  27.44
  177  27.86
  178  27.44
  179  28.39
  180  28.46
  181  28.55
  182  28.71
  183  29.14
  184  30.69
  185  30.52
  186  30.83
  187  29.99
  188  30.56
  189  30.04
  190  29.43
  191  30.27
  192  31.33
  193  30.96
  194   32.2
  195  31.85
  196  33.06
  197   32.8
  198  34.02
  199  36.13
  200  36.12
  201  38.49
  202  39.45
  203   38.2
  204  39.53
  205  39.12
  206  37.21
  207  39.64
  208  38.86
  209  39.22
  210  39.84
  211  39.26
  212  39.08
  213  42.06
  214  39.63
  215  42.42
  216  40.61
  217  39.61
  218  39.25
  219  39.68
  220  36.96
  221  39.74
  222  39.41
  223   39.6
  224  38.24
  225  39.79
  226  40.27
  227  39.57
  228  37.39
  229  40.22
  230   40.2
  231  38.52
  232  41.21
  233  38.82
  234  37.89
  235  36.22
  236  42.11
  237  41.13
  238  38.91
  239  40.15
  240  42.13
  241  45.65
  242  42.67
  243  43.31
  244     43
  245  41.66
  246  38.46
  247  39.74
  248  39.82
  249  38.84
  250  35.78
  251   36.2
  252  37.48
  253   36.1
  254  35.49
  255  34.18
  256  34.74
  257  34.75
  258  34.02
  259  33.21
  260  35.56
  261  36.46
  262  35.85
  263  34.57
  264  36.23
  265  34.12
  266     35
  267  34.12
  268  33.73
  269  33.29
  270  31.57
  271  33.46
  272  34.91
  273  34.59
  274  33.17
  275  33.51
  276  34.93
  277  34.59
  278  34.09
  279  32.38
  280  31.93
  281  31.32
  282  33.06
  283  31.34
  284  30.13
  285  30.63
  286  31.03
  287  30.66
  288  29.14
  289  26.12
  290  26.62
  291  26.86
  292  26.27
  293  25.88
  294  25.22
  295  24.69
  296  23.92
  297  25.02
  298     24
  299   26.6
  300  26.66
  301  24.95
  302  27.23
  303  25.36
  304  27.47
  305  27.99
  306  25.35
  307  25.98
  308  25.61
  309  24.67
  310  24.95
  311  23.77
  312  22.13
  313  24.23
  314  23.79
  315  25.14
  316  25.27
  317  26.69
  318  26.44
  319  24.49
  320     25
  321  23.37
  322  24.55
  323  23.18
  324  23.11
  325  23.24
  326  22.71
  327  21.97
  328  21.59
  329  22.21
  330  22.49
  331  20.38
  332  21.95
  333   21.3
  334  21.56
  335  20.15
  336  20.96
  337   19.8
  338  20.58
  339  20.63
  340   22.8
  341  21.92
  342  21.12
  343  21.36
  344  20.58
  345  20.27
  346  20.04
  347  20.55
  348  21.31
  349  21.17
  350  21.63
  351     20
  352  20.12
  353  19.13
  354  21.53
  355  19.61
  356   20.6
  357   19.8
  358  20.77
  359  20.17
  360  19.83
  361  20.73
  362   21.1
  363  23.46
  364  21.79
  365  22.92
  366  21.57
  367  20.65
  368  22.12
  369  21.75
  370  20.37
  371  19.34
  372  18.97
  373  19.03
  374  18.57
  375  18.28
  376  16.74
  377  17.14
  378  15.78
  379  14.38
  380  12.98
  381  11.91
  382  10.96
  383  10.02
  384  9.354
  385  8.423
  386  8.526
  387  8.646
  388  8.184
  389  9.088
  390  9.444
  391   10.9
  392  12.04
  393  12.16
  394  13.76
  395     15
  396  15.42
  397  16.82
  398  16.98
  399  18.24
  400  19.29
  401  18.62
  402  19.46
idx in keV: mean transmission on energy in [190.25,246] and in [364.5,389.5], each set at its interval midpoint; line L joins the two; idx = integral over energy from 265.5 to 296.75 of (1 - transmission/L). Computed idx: -1.5 keV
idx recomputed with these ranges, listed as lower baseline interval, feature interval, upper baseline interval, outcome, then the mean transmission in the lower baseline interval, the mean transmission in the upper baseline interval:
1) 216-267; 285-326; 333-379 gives 3.9 keV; 38.4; 20.4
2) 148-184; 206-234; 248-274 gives -4.9 keV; 31.7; 35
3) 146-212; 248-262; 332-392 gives -4.6 keV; 33.2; 18.2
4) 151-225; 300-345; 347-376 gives 0.3 keV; 34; 20.5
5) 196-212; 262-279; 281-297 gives -2.2 keV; 37.7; 28.1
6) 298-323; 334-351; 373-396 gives -1.0 keV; 25.3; 12.6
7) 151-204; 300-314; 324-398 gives -1.9 keV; 31.9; 18.3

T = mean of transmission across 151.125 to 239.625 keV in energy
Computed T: 34.9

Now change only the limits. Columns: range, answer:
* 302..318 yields 25.3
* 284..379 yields 22.8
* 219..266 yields 38.4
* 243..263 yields 37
